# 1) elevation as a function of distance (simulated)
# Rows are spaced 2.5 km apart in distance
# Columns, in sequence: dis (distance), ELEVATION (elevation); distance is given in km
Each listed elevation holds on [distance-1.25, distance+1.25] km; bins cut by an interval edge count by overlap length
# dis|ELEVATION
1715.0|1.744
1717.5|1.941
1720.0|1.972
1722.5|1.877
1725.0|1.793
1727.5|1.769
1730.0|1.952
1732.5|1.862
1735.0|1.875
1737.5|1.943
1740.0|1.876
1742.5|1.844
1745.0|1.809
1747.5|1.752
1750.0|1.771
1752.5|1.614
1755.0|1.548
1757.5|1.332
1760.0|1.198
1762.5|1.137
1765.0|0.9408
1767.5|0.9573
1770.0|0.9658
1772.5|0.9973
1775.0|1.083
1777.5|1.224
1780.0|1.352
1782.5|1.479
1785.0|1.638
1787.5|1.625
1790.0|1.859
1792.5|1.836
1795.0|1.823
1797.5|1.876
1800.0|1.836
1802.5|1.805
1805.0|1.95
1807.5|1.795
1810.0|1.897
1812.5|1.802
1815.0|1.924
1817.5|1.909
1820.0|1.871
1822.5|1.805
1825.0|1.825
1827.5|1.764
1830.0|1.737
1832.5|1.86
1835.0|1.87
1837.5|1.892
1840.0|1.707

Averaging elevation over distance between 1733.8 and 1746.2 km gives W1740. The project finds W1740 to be 1.87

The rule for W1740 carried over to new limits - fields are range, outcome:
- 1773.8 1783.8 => 1.29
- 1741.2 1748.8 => 1.8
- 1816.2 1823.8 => 1.86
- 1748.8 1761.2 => 1.49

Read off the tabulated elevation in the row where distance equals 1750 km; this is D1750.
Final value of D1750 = 1.771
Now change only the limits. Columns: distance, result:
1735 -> 1.875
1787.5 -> 1.625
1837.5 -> 1.892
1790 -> 1.859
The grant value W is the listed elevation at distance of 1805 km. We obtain 1.95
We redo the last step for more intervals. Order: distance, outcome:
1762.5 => 1.137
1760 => 1.198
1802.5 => 1.805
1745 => 1.809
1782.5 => 1.479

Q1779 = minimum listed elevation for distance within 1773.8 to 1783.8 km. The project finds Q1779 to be 1.083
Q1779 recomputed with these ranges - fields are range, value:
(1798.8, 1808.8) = 1.795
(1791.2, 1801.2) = 1.823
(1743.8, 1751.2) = 1.752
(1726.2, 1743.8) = 1.769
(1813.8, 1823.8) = 1.805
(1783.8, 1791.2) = 1.625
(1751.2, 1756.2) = 1.548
